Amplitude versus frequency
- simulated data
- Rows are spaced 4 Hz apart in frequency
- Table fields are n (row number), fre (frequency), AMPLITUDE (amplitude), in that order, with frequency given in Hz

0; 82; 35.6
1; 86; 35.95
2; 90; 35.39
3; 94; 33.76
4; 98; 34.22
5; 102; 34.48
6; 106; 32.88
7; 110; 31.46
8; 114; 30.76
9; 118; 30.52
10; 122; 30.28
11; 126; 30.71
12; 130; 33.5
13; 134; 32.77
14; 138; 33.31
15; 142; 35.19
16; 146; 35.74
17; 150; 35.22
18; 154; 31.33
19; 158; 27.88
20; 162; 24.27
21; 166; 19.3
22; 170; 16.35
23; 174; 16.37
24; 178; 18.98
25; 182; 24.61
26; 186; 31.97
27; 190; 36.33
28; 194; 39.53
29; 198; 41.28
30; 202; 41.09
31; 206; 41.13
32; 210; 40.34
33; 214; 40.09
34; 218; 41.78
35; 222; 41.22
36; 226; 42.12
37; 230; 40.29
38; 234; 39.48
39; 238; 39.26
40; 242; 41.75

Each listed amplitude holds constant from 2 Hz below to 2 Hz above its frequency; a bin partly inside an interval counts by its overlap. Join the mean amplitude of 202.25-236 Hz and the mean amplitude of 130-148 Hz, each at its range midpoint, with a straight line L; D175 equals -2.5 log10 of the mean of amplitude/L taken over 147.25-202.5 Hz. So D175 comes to 0.28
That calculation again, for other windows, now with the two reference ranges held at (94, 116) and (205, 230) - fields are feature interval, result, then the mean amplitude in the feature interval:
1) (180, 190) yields 0.28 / 29.9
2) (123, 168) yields 0.16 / 30.8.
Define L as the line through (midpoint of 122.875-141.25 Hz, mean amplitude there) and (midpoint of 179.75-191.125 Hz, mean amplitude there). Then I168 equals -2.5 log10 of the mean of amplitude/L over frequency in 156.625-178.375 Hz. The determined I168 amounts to 0.457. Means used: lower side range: 32.6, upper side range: 30.3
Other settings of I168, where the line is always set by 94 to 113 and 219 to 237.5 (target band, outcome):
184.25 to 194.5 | 0.08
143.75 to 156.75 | 0.07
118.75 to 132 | 0.10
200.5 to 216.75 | -0.03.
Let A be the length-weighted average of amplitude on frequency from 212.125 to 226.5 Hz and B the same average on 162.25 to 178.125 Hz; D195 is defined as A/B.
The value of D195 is 2.2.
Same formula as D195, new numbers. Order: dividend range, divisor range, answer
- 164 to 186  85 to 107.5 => 0.59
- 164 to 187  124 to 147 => 0.62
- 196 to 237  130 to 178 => 1.47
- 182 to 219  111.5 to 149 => 1.18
